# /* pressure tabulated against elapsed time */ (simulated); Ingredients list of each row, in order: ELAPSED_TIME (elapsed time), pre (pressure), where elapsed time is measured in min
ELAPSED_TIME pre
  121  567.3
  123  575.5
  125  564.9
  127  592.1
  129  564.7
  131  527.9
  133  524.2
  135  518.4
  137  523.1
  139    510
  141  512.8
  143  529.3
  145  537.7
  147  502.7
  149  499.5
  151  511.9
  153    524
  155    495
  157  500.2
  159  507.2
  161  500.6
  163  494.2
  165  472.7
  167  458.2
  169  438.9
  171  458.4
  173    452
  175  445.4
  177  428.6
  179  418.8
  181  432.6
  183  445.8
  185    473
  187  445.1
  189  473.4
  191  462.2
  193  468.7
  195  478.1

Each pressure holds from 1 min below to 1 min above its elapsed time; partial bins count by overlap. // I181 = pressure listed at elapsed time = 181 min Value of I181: 432.6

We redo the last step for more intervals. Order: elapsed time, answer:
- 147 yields 502.7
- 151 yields 511.9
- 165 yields 472.7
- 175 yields 445.4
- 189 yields 473.4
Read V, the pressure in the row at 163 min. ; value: 494.2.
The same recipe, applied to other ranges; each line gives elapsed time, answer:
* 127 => 592.1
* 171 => 458.4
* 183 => 445.8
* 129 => 564.7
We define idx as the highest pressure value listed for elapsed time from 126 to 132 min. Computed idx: 592.1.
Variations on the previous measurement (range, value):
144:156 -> 537.7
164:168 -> 472.7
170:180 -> 458.4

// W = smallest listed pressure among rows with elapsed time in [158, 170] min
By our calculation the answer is 438.9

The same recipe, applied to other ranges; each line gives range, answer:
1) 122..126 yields 564.9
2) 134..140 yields 510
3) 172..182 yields 418.8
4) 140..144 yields 512.8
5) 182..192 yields 445.1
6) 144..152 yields 499.5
